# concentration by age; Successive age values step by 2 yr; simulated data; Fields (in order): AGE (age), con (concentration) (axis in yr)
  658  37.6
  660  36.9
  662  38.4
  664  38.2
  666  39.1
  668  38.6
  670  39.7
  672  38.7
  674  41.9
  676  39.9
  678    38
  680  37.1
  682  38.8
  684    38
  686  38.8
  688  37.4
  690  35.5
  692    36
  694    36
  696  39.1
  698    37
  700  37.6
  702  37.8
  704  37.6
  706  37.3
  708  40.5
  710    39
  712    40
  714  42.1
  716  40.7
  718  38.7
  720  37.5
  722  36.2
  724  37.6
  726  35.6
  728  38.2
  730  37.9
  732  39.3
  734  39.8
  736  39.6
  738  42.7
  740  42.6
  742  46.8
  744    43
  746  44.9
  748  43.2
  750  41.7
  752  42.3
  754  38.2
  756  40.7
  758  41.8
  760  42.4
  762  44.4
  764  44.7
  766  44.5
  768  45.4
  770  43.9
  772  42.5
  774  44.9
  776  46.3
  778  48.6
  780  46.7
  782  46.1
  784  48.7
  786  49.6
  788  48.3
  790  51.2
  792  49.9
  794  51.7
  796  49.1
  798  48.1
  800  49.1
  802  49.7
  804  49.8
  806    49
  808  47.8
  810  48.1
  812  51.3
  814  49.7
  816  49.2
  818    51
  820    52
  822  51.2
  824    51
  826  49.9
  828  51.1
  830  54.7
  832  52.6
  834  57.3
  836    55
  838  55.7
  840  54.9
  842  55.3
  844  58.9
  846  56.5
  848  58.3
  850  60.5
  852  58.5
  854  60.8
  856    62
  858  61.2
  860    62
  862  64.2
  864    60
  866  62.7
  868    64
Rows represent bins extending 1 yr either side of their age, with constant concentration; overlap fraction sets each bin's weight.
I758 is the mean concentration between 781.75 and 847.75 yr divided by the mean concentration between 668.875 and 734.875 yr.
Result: 1.3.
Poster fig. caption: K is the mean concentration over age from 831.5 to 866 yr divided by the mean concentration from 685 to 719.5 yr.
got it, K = 1.5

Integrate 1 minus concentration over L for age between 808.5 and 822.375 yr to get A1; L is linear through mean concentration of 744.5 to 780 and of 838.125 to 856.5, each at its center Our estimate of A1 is 0.7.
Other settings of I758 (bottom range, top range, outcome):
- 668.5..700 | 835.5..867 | 1.55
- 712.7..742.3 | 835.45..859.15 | 1.47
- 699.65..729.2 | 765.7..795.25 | 1.23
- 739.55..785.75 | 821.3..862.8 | 1.28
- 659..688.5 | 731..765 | 1.09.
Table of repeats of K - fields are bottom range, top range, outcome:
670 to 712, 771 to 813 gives 1.27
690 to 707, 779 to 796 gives 1.32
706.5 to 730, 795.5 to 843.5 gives 1.33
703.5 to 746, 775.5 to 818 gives 1.23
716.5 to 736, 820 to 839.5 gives 1.40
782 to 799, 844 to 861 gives 1.21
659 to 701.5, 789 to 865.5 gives 1.42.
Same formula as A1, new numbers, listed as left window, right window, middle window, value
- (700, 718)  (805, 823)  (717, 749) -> 1.1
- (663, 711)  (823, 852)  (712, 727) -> 1.2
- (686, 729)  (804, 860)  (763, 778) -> 0.4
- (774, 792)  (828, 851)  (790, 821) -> 0.9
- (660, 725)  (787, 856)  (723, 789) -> 3.4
